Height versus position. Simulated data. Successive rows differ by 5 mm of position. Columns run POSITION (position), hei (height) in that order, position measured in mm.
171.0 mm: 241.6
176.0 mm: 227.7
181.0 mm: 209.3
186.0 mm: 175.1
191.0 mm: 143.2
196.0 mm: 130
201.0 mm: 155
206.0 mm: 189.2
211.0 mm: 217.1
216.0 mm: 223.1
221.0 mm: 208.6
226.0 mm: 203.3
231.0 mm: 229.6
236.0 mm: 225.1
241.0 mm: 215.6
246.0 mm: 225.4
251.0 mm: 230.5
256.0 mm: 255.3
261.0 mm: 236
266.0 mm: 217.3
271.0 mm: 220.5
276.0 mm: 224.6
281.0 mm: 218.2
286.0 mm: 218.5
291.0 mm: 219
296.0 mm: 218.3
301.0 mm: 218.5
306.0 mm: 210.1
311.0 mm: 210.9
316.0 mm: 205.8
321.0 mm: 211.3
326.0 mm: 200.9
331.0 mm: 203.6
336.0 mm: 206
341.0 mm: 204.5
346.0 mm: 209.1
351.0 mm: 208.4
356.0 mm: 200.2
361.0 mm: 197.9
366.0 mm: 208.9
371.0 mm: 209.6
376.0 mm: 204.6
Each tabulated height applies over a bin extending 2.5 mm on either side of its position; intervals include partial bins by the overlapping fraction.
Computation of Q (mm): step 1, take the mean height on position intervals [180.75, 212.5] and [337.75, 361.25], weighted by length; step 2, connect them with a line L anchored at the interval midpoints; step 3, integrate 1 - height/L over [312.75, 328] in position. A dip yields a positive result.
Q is -0.6 mm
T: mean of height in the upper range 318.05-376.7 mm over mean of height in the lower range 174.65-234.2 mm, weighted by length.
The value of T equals 1.1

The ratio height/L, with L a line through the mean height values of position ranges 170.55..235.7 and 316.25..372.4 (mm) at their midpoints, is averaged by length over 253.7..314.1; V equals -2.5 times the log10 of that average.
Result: -0.106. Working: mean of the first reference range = 196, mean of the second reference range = 205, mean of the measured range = 222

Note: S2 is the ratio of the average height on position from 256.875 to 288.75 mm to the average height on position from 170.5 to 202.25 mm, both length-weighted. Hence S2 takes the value 1.2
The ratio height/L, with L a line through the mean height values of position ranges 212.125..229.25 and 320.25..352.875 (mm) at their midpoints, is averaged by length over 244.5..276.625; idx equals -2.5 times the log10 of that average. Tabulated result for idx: -0.10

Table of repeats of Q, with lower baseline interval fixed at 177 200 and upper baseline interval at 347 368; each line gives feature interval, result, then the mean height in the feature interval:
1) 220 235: -3.33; 215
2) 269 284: -2.75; 221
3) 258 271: -2.99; 227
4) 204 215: -2.17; 207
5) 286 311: -3.22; 216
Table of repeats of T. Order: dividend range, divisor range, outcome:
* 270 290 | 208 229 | 1.04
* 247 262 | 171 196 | 1.27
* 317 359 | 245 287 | 0.90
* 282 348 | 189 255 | 1.05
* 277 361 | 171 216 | 1.13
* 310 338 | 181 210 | 1.24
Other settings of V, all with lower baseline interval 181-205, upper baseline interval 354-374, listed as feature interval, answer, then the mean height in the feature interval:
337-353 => -0.04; 207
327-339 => -0.04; 204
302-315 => -0.12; 211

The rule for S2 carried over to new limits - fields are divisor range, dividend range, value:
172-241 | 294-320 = 1.08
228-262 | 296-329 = 0.91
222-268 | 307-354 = 0.91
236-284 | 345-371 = 0.90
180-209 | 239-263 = 1.41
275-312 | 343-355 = 0.96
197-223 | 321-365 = 1.05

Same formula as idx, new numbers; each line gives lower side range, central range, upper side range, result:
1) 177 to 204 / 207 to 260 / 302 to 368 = -0.24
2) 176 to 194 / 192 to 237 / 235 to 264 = 0.06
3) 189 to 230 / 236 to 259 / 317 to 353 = -0.20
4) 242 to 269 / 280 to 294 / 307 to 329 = 0.00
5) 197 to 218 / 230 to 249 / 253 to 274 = -0.05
